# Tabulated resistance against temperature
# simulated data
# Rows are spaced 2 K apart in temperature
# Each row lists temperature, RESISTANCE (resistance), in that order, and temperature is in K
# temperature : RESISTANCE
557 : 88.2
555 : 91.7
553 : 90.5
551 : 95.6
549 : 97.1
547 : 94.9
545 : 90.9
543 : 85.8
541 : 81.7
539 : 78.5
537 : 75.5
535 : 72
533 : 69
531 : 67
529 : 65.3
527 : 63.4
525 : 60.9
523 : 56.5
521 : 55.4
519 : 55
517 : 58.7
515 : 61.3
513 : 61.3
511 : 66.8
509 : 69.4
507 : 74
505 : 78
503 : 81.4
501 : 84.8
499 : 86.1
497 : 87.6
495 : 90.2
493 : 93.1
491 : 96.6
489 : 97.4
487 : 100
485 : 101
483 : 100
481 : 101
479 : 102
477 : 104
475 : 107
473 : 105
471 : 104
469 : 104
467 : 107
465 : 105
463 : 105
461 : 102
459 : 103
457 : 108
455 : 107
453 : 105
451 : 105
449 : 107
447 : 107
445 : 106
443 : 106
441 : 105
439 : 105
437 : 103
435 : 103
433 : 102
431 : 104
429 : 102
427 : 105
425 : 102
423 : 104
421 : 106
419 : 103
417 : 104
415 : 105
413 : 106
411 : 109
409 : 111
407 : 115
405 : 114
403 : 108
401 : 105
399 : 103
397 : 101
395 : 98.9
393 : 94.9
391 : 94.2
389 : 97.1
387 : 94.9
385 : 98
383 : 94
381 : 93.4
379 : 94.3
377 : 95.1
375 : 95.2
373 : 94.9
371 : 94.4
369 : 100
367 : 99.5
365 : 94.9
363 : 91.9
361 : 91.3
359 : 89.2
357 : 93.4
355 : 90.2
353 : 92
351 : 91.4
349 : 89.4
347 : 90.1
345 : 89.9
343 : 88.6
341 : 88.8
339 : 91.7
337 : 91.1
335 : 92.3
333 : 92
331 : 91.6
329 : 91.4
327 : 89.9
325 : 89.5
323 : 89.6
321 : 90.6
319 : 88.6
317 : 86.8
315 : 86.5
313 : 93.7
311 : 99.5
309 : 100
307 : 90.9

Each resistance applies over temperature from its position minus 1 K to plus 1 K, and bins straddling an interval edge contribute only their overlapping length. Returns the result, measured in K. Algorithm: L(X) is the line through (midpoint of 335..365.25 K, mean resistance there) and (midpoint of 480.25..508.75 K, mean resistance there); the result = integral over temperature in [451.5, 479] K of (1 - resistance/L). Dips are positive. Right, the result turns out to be -4.5 K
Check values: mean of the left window 90.9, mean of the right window 90.1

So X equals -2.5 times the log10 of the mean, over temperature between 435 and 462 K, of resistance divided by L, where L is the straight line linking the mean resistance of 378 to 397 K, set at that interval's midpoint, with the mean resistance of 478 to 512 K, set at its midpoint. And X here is -0.15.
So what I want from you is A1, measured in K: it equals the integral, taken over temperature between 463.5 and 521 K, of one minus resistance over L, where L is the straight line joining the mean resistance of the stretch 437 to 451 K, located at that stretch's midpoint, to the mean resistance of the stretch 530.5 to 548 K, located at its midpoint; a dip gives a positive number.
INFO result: 3.10 K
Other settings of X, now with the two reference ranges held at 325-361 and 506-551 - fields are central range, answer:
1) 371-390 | -0.099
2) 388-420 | -0.231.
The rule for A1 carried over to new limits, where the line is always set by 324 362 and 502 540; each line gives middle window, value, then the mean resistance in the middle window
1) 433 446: -4.5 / 104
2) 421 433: -3.6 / 104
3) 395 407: -3.4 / 106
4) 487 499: -3.8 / 93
